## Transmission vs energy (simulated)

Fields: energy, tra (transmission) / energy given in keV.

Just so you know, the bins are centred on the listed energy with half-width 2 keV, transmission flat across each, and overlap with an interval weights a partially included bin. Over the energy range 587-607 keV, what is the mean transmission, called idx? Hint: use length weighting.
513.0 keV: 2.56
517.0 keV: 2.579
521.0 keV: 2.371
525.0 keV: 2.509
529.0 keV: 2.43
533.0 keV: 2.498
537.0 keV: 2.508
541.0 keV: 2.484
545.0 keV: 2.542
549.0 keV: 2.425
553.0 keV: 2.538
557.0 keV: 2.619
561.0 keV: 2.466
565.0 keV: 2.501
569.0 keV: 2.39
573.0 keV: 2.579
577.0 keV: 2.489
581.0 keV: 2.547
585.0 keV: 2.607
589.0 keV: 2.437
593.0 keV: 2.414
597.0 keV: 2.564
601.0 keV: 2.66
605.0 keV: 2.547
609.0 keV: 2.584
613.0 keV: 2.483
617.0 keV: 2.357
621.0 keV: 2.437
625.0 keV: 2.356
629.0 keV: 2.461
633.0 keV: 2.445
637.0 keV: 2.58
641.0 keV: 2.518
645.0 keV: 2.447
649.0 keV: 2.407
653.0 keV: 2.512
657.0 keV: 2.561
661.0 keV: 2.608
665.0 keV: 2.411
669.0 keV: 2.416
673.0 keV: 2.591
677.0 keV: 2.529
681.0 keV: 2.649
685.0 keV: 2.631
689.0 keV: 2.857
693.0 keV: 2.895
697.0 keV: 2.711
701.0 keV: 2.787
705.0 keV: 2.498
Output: 2.52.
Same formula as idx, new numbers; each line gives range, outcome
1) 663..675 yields 2.47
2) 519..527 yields 2.44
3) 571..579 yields 2.53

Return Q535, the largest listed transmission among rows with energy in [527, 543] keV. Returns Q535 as 2.508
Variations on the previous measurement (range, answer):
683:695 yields 2.895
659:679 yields 2.608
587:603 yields 2.66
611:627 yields 2.483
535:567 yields 2.619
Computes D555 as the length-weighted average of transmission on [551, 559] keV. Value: 2.58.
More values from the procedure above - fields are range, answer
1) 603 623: 2.48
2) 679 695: 2.76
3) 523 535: 2.48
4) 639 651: 2.46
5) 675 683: 2.59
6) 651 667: 2.52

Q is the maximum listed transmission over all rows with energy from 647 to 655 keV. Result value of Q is 2.512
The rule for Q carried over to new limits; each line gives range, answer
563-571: 2.501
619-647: 2.58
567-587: 2.607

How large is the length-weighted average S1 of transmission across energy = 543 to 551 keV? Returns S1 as 2.48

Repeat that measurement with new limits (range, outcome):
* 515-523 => 2.48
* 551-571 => 2.5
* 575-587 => 2.55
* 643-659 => 2.48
